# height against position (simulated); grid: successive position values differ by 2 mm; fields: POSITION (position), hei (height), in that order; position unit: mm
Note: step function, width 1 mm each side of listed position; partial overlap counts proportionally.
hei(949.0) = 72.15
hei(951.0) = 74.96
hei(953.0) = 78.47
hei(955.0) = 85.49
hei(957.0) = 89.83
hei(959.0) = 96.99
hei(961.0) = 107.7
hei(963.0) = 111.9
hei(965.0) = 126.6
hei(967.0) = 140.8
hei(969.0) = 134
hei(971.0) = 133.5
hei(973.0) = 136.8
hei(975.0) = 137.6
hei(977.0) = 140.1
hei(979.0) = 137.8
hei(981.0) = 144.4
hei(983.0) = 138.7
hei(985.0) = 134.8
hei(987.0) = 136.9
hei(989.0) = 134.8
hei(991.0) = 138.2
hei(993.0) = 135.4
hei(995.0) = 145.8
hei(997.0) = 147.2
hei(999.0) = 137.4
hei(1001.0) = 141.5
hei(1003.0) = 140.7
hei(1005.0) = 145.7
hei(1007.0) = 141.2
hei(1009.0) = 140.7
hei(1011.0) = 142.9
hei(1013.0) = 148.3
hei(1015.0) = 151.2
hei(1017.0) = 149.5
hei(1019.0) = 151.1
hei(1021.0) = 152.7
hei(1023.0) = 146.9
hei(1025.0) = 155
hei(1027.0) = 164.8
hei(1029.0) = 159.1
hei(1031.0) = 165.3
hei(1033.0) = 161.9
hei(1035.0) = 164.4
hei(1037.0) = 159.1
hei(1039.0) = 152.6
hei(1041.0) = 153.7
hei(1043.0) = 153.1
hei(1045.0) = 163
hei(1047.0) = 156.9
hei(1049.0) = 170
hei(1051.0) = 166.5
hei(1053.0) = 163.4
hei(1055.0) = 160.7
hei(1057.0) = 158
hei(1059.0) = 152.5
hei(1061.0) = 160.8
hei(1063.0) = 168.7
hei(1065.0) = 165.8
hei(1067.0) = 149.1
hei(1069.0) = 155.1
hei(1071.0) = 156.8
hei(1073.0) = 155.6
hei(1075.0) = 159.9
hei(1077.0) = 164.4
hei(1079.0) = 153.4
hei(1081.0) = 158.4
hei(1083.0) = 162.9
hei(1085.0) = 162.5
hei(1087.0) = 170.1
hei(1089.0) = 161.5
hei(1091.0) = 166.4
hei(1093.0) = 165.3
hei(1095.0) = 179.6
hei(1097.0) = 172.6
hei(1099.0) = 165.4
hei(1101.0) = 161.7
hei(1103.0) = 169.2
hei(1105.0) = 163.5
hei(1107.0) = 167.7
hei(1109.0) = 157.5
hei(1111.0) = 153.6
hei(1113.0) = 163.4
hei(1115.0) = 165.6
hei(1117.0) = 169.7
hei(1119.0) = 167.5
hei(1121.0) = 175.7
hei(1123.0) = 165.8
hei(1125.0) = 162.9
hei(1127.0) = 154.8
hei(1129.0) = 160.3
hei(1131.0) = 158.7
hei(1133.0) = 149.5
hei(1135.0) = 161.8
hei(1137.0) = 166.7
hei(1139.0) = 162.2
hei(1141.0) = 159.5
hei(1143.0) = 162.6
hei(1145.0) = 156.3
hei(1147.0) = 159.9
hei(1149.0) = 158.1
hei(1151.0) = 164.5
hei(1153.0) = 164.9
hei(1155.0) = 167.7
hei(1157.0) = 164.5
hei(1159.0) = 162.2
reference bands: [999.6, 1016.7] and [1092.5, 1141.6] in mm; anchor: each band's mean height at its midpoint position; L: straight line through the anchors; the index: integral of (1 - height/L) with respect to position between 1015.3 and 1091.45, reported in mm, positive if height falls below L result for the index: -3.40 mm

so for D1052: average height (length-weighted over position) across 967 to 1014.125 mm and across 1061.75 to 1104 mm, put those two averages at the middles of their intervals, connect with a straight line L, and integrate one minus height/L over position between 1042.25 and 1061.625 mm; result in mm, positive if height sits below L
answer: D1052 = -0.7 mm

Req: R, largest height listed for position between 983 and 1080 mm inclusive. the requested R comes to 170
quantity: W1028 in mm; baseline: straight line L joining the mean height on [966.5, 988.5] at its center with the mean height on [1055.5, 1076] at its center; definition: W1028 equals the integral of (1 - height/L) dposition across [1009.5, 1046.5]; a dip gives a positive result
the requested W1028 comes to -1.4 mm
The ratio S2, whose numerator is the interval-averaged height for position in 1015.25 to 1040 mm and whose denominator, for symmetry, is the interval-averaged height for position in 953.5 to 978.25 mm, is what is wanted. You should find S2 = 1.31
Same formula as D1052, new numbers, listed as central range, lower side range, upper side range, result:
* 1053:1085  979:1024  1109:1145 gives -1.2 mm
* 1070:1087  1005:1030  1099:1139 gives -0.2 mm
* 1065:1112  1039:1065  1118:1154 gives -0.4 mm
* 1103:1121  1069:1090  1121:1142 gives -0.4 mm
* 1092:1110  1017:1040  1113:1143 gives -0.6 mm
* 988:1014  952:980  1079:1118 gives -2.2 mm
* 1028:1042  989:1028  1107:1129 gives -0.9 mm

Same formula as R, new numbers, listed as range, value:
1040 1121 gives 179.6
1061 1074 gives 168.7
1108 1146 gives 175.7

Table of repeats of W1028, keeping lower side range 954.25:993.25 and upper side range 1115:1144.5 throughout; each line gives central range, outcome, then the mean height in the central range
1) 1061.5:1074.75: -0.9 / 159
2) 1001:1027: -2.1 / 148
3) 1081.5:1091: -0.7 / 164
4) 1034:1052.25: -2.2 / 160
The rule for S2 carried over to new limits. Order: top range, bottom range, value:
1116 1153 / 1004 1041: 1.06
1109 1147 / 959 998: 1.21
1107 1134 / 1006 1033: 1.07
